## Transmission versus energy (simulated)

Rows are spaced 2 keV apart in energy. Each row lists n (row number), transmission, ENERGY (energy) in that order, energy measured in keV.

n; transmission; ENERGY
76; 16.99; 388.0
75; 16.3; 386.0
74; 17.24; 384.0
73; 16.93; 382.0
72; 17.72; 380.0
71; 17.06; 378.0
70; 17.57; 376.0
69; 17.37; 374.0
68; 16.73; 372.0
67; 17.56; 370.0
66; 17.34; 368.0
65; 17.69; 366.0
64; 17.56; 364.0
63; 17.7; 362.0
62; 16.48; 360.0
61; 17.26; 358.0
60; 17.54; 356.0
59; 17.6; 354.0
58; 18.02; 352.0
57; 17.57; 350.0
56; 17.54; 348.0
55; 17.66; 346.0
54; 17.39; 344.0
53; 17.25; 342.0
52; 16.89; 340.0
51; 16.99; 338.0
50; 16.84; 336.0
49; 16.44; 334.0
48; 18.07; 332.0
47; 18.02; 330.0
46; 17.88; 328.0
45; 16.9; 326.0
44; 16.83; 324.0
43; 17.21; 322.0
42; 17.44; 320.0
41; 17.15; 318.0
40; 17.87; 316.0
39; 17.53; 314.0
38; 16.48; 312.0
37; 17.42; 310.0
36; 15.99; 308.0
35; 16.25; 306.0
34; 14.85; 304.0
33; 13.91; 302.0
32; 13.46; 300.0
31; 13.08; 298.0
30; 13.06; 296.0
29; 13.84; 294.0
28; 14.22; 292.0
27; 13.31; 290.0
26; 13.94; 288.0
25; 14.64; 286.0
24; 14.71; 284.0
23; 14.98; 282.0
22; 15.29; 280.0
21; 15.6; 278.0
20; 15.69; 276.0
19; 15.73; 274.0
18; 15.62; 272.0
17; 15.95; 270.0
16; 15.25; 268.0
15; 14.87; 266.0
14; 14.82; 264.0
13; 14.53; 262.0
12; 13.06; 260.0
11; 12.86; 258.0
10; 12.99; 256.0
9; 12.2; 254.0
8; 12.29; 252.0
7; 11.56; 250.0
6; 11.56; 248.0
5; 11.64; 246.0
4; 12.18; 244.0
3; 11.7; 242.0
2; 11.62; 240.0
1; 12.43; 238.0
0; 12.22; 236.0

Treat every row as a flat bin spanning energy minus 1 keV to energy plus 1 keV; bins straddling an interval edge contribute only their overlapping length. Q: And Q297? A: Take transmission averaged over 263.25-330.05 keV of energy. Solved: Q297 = 15.6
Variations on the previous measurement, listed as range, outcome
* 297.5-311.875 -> 15.2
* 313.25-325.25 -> 17.3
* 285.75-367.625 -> 16.5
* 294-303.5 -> 13.5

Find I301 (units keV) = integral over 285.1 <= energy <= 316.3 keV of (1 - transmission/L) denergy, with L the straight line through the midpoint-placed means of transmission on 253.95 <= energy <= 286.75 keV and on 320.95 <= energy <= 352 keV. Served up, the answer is 2.0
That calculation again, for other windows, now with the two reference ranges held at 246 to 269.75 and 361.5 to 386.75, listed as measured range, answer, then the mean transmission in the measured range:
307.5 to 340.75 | -3.48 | 17.2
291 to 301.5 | 0.76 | 13.6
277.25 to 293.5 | -0.37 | 14.5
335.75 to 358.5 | -1.44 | 17.4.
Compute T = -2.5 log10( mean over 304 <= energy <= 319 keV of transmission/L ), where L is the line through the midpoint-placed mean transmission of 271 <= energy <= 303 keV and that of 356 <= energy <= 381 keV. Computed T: -0.101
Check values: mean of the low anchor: 14.4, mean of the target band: 16.8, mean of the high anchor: 17.3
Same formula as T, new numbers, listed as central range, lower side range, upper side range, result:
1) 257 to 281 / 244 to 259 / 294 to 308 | -0.16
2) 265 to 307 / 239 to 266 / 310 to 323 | 0.02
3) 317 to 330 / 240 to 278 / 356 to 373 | -0.09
